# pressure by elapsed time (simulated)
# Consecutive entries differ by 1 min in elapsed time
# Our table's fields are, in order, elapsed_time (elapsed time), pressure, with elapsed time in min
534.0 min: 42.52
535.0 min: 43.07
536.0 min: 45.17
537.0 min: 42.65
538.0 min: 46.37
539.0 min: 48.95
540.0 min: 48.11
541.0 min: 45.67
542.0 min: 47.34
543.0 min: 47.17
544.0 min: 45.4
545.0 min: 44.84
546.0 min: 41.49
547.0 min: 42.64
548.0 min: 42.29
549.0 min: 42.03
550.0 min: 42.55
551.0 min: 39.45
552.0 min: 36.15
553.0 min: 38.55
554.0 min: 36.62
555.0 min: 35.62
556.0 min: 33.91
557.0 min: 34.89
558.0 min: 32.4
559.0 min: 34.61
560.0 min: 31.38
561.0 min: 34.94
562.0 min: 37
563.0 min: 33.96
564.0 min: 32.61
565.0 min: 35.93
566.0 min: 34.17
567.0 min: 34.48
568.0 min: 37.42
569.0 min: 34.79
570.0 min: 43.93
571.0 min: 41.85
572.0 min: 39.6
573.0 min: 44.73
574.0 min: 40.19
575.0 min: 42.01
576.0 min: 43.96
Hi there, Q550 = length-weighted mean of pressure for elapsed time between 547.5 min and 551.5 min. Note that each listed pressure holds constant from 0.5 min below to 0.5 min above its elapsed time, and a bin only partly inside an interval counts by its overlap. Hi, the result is 41.6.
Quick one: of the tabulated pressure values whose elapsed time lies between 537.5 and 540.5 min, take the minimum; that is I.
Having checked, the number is 46.37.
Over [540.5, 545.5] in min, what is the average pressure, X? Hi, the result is 46.1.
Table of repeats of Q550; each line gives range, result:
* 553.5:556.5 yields 35.4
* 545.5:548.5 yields 42.1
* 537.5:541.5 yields 47.3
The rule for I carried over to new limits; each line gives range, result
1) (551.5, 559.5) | 32.4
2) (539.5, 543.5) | 45.67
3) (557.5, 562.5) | 31.38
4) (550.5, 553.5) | 36.15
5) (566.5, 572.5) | 34.48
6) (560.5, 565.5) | 32.61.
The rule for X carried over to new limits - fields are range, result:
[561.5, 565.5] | 34.9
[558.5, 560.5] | 33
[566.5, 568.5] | 36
